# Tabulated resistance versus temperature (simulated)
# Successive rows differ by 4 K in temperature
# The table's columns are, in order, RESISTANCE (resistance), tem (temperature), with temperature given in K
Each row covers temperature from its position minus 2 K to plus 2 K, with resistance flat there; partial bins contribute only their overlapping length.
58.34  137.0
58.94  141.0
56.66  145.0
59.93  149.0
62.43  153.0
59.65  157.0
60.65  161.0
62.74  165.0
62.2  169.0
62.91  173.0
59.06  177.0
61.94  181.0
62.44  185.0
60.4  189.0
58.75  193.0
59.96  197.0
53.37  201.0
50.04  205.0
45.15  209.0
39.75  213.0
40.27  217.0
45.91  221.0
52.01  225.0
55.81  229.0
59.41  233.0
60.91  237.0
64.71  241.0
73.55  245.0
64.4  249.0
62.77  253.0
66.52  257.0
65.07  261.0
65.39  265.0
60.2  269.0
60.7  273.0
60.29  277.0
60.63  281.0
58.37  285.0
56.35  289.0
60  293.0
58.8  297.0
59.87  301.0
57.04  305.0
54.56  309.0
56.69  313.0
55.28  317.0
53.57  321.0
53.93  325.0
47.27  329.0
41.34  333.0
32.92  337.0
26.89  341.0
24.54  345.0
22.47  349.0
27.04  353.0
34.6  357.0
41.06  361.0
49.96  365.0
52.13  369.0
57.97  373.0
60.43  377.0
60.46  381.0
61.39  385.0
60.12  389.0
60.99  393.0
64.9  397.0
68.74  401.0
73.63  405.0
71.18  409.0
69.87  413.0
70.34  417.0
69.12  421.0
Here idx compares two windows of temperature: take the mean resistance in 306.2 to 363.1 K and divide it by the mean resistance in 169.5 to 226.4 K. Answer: 0.76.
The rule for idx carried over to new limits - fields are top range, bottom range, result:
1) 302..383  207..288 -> 0.79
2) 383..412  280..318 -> 1.14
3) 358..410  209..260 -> 1.05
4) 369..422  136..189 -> 1.07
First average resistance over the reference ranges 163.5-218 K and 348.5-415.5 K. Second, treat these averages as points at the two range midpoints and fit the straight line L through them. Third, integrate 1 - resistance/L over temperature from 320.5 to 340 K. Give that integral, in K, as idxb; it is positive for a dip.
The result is 4.1 K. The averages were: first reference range 55.9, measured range 44.2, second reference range 56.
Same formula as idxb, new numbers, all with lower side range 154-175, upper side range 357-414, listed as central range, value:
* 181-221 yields 5.8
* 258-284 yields -0.6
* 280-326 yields 2.6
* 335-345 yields 5.2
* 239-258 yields -1.7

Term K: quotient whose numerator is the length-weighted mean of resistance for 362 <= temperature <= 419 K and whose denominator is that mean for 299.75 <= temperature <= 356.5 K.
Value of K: 1.4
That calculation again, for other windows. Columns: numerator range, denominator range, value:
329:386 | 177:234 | 0.79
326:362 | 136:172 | 0.56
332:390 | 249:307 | 0.71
